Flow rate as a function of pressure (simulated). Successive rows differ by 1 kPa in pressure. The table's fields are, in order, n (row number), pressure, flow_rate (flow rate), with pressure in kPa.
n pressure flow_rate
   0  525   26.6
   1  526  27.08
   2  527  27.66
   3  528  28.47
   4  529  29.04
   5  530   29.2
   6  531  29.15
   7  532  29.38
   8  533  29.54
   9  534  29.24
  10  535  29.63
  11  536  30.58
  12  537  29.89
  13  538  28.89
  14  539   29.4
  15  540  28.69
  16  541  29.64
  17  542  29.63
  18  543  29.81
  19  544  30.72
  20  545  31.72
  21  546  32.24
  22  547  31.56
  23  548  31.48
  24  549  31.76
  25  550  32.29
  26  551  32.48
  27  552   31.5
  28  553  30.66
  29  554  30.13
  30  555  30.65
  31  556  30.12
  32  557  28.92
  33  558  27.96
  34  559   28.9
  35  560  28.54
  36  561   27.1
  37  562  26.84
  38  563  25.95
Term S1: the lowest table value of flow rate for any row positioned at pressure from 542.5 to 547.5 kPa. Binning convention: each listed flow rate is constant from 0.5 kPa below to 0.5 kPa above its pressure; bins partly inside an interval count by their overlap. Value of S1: 29.81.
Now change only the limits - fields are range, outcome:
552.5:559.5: 27.96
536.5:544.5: 28.69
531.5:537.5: 29.24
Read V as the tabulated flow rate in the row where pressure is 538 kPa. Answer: 28.89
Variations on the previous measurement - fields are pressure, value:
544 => 30.72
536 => 30.58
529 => 29.04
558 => 27.96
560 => 28.54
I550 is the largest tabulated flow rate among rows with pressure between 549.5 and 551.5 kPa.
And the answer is 32.48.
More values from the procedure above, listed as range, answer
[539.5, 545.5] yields 31.72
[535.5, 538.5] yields 30.58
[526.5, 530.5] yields 29.2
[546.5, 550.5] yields 32.29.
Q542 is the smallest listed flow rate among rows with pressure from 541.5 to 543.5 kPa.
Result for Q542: 29.63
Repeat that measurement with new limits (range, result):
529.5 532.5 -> 29.15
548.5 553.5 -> 30.66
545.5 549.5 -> 31.48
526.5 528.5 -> 27.66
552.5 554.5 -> 30.13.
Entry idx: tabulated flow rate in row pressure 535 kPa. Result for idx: 29.63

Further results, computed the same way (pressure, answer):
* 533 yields 29.54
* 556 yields 30.12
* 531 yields 29.15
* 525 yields 26.6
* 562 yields 26.84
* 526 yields 27.08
